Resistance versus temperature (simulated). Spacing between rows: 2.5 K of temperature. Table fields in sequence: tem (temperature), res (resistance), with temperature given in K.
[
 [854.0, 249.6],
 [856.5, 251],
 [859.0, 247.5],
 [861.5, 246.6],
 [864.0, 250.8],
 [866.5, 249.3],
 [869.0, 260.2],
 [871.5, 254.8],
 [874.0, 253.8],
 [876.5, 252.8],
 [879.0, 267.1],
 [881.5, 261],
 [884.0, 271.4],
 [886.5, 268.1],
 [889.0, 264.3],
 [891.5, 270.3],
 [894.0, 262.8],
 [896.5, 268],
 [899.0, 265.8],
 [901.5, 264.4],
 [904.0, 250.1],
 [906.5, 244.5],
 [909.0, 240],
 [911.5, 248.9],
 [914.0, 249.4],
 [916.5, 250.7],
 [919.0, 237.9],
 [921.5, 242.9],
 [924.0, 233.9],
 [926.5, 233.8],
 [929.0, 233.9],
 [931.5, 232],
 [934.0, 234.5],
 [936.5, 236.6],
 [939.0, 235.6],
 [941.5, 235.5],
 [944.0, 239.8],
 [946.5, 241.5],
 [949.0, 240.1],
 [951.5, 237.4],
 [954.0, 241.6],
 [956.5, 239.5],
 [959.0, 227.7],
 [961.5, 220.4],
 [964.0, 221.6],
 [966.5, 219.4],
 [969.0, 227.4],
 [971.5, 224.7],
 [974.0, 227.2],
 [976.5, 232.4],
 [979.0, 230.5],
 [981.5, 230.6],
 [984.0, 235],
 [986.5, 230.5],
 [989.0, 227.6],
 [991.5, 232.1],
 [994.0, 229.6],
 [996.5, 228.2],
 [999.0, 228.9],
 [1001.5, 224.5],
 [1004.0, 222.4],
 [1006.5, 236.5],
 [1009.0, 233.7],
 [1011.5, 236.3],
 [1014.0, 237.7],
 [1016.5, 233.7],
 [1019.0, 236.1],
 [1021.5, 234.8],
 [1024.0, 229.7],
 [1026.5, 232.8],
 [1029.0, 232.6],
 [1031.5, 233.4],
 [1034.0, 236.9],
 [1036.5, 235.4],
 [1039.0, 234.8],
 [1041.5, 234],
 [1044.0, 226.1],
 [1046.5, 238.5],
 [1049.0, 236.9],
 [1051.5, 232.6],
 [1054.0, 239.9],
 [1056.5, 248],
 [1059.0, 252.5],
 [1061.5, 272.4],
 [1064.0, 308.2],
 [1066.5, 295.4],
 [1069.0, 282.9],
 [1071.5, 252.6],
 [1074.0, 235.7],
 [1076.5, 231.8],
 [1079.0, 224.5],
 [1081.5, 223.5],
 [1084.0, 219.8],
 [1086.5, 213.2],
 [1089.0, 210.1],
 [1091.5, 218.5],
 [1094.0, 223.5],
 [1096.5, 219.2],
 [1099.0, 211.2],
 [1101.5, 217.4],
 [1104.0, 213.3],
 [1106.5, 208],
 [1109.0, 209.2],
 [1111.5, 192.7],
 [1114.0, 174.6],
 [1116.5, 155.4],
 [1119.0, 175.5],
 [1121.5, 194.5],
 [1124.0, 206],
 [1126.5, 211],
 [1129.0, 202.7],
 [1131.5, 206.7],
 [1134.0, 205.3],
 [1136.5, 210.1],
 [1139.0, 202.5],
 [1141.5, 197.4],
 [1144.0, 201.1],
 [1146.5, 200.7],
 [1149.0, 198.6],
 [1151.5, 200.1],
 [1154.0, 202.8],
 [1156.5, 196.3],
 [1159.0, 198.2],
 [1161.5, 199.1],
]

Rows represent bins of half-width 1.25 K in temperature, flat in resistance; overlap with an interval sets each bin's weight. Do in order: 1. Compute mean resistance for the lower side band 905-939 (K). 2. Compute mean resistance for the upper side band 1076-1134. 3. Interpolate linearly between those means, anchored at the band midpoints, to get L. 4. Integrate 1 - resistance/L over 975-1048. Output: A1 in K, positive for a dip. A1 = -2.84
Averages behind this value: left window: 240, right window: 207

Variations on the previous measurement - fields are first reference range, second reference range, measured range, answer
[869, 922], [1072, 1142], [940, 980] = 1.71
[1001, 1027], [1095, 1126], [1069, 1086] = -1.93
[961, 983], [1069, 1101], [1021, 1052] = -1.06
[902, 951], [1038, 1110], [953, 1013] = 2.29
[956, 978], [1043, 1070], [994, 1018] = 0.87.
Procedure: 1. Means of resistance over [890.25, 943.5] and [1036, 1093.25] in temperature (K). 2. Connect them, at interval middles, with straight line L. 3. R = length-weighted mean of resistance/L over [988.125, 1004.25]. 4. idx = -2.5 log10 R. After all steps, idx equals 0.07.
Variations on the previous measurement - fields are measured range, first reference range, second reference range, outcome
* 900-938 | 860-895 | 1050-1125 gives 0.046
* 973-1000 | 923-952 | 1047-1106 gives 0.031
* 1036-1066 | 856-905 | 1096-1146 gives -0.144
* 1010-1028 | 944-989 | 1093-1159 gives -0.062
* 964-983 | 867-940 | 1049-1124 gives 0.067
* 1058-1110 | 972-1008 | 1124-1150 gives -0.107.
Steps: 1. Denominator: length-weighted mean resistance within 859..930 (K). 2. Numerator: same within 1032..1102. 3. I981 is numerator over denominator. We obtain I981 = 0.9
